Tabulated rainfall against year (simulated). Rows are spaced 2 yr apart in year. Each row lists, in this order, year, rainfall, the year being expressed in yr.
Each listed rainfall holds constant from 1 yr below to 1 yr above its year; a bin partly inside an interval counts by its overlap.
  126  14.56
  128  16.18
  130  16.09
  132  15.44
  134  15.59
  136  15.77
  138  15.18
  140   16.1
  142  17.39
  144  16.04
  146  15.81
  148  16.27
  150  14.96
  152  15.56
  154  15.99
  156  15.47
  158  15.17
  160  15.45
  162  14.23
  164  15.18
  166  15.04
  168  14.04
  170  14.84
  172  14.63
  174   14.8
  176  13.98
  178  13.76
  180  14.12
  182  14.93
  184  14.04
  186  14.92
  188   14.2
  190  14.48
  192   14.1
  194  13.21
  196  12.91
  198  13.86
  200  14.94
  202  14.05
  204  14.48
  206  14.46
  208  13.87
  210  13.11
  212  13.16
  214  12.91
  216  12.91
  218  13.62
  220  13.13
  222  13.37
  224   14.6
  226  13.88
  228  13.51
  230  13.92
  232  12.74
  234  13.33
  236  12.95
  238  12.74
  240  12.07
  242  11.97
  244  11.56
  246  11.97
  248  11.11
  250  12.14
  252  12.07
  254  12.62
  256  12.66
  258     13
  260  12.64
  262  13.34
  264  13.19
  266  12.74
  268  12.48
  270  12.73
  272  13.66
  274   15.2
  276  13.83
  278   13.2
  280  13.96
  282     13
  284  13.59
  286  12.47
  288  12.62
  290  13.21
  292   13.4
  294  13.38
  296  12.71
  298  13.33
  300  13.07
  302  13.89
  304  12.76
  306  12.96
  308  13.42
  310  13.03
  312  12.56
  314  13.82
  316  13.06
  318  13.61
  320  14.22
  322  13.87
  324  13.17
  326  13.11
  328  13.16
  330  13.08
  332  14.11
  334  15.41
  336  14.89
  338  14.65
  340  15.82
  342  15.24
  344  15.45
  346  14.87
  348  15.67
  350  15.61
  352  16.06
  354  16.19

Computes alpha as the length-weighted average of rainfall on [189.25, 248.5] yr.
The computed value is 13.3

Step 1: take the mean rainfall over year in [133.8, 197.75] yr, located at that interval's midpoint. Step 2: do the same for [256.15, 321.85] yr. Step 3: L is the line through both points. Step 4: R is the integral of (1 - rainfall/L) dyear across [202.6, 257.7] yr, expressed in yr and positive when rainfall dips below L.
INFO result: 4.1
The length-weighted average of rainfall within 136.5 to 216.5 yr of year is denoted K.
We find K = 14.6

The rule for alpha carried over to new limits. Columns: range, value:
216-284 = 13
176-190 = 14.3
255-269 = 12.9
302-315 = 13.2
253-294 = 13.2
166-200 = 14.2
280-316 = 13.2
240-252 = 11.8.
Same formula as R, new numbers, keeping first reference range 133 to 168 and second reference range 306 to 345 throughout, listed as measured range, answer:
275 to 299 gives 1.82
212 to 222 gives 1.19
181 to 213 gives 2.30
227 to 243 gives 2.04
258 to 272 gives 1.53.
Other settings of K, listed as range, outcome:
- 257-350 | 13.6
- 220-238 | 13.5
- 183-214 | 14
